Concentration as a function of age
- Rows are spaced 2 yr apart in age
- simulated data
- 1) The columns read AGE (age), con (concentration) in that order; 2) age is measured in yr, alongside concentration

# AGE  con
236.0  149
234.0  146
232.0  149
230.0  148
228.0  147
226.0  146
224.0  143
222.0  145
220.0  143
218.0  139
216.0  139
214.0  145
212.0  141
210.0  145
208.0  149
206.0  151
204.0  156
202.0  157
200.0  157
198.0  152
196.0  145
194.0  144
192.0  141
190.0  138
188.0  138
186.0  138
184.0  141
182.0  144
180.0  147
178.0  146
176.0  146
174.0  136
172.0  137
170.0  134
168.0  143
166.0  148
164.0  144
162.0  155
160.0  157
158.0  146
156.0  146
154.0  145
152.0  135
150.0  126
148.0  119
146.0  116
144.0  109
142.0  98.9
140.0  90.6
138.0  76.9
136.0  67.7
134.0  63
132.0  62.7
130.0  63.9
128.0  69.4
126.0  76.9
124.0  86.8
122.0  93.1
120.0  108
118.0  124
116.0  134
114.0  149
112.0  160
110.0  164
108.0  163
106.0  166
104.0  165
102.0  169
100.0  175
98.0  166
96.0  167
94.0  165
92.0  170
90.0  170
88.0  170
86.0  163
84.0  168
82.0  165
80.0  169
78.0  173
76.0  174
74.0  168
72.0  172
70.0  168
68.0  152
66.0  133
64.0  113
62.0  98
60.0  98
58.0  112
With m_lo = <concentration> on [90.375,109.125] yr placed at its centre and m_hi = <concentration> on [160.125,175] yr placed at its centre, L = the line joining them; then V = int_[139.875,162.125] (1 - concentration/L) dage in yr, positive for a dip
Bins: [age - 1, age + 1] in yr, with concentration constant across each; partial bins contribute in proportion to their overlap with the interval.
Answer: 2.9 yr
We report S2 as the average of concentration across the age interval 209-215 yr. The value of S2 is 144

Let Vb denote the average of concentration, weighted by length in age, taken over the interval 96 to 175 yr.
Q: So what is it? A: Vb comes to 126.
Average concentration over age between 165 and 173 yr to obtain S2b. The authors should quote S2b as 140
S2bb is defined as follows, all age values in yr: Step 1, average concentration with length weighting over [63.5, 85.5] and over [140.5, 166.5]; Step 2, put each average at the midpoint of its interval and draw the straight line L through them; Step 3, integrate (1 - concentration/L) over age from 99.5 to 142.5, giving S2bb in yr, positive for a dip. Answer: 9.3 yr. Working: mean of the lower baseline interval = 161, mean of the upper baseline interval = 133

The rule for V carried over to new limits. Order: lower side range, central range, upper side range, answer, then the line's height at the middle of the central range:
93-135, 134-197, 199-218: 3.8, 139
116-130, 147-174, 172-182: -2.8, 128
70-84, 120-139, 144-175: 9.5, 150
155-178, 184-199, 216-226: 0.2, 144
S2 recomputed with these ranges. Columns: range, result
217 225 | 142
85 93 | 168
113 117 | 142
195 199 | 148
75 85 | 170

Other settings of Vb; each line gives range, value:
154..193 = 143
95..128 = 139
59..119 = 156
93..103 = 168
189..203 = 148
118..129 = 90.2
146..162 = 139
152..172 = 145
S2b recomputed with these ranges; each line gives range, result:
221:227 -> 145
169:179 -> 140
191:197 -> 143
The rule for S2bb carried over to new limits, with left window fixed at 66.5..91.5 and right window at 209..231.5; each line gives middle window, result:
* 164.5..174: 0.75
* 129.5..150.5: 8.93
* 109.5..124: 2.89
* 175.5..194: 0.94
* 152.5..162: 0.35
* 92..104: -0.32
